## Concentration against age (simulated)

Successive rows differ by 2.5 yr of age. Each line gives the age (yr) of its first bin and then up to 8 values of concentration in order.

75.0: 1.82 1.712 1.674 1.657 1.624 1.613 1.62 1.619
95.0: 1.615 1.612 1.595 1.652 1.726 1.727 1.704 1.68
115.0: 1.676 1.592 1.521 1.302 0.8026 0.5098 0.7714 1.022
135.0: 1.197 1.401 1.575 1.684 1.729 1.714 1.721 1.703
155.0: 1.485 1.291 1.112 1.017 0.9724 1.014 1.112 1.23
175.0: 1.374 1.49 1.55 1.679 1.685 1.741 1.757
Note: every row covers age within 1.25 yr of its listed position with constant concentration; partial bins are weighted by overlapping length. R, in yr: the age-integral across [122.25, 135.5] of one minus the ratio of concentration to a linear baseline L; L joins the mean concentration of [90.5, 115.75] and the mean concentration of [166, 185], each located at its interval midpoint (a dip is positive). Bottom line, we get 5.6 yr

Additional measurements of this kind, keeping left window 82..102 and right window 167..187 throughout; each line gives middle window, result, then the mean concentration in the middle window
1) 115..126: 1.4 yr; 1.36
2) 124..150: 4.1 yr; 1.27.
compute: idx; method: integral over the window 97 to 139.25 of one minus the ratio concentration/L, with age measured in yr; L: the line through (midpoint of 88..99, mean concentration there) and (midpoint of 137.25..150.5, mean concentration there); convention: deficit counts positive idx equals 6.5 yr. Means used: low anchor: 1.62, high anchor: 1.65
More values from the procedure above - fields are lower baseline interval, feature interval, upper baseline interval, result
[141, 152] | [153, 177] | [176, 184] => 6.3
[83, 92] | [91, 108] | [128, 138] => -2.1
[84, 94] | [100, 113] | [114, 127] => -2.1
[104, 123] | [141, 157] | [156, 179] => -3.8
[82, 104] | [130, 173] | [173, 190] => 7.0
